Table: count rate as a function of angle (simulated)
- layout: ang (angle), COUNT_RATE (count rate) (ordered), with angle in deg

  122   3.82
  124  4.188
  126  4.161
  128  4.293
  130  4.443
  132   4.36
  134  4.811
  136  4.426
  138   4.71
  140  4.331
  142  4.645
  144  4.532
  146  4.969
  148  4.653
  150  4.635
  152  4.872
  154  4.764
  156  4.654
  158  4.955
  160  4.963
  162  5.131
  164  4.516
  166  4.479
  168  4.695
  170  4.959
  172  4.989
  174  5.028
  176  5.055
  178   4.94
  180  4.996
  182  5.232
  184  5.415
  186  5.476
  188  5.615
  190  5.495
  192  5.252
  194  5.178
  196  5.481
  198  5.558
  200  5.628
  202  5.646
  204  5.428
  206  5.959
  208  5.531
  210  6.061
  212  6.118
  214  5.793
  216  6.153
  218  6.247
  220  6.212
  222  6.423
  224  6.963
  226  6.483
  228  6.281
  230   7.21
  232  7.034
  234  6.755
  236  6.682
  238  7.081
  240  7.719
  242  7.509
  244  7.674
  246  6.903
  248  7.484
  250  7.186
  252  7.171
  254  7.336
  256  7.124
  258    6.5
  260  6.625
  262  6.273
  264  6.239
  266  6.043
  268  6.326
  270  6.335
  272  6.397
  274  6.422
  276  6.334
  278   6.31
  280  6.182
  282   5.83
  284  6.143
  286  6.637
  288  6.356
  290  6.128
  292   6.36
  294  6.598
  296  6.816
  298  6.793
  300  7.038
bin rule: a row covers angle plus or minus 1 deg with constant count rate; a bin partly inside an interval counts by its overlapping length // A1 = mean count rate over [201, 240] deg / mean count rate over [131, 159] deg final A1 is 1.36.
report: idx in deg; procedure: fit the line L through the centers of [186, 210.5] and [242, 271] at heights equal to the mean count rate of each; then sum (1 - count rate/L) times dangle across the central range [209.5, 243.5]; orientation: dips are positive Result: -2.6 deg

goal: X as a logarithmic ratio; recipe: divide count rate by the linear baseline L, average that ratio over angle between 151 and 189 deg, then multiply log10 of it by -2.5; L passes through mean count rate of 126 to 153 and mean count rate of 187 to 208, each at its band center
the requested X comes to 0.02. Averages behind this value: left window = 4.57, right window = 5.52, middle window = 4.99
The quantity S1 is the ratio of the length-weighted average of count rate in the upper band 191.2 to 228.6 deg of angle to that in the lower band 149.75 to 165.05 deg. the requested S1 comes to 1.2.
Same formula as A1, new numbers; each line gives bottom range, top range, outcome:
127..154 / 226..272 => 1.49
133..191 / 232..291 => 1.37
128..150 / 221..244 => 1.52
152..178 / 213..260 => 1.41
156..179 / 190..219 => 1.17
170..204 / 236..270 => 1.31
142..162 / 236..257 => 1.52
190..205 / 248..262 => 1.28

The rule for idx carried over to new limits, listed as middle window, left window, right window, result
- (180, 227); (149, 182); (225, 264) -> 0.8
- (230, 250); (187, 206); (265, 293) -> -4.4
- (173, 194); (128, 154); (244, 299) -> 0.0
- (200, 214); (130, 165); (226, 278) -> 0.3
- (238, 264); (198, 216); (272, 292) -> -4.4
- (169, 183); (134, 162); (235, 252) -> 1.1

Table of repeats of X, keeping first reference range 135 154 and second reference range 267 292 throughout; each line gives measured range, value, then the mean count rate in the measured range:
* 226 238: -0.19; 6.79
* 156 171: 0.02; 4.8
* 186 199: -0.04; 5.43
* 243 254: -0.23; 7.29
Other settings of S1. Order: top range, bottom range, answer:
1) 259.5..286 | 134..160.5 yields 1.33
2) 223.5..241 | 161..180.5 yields 1.42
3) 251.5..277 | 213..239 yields 1.00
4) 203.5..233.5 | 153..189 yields 1.26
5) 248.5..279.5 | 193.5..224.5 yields 1.12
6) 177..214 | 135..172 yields 1.17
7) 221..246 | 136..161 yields 1.48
